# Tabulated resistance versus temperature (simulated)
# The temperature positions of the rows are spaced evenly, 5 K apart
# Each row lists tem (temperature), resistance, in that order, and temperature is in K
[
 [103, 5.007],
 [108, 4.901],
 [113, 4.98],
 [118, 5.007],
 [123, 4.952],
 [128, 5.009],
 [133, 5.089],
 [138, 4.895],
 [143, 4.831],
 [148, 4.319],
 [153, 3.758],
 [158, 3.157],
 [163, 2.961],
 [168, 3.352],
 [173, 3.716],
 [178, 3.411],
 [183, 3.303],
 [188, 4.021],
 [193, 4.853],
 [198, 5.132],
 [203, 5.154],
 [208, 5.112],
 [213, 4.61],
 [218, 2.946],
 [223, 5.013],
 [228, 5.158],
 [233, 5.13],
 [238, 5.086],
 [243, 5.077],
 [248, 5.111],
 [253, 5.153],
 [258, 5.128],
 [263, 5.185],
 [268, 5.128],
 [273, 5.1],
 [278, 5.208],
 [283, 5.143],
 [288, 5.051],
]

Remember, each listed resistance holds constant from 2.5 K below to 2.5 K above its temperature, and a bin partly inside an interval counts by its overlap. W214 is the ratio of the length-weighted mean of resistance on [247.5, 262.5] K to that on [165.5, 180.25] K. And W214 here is 1.5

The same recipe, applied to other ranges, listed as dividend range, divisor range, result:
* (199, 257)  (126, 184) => 1.22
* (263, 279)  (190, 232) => 1.08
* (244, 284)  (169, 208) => 1.21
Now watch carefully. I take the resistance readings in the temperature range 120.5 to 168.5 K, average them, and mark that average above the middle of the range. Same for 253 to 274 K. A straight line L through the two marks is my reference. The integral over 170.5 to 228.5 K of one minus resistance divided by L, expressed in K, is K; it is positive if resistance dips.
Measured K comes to 4.2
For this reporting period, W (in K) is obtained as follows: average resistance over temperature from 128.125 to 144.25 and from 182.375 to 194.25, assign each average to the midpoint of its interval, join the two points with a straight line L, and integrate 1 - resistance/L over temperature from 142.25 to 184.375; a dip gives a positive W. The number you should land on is 8.5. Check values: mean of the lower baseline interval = 4.96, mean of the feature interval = 3.61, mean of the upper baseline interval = 4.09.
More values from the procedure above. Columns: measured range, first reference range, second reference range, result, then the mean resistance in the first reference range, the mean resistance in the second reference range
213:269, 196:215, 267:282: 2.0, 5.01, 5.15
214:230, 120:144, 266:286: 2.2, 4.96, 5.14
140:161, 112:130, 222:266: 4.2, 4.99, 5.12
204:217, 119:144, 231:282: 1.0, 4.97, 5.13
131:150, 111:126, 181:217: 0.3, 4.98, 4.55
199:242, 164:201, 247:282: -2.9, 3.94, 5.15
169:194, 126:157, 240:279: 5.2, 4.57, 5.13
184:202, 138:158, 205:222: -1.3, 4.23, 4.32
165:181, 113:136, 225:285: 5.0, 5.01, 5.13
